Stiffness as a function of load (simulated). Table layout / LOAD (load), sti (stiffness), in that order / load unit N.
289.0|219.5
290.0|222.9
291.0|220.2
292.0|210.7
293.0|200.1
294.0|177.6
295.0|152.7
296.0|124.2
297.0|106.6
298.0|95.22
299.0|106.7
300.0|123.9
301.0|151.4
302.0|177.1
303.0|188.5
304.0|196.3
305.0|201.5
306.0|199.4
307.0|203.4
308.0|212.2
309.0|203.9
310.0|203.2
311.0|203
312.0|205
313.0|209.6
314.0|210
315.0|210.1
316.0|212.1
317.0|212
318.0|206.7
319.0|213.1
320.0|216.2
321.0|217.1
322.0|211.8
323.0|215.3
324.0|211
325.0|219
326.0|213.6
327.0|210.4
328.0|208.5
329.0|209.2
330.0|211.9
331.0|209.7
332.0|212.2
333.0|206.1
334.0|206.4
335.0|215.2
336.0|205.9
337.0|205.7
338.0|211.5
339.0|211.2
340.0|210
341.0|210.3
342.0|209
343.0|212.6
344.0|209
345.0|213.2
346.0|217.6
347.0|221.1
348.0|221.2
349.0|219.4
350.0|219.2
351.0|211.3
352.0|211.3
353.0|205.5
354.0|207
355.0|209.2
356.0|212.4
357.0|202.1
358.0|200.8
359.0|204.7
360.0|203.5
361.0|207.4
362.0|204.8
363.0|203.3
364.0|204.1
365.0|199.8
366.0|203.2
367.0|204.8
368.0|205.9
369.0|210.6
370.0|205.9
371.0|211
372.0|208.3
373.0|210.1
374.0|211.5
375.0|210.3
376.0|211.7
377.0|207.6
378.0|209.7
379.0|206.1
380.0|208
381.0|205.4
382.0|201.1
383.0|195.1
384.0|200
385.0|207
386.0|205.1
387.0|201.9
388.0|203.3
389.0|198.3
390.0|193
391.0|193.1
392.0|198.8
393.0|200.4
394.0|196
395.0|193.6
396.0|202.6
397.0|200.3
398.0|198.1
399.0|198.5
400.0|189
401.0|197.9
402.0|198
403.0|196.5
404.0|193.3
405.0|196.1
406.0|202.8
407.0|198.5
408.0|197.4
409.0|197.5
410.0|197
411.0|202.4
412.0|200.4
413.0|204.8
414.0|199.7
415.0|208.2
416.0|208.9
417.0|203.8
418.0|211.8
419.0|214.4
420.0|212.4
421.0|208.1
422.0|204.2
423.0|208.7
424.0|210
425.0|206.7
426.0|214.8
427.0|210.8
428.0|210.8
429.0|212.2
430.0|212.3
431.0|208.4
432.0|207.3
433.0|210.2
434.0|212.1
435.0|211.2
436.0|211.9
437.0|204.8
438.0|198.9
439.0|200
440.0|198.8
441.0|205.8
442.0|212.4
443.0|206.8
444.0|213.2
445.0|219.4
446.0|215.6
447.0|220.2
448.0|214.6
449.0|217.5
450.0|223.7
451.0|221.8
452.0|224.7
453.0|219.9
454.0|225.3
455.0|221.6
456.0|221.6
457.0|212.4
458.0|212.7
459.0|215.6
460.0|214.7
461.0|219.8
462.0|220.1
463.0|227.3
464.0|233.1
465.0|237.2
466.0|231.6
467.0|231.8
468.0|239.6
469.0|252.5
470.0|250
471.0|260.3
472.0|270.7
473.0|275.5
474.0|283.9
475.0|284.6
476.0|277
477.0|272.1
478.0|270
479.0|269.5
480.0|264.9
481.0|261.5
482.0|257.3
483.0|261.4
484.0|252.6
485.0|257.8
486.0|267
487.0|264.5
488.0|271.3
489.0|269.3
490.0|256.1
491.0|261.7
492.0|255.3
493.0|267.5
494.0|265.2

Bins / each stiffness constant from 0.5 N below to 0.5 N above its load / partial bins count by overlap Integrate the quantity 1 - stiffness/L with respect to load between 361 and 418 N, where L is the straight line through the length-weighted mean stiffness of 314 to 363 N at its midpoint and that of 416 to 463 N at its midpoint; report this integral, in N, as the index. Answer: 2.6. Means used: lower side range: 211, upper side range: 213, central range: 202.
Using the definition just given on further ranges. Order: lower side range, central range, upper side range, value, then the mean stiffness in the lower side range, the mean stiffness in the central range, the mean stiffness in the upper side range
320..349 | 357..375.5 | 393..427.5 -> 0.18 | 212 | 206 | 202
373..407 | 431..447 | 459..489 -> 1.59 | 201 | 209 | 254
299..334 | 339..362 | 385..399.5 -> -1.14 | 202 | 211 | 199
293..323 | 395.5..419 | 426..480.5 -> 1.54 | 185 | 200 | 228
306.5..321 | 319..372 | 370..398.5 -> -0.94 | 209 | 210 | 203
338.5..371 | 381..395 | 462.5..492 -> 1.46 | 209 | 199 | 259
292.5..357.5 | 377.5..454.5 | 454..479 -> 7.36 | 199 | 206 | 243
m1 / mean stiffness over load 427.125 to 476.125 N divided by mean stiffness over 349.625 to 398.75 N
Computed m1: 1.10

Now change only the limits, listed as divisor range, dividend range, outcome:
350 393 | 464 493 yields 1.27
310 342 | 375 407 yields 0.95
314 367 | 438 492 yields 1.14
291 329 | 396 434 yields 1.07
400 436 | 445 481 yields 1.16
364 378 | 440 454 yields 1.04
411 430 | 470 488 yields 1.28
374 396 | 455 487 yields 1.23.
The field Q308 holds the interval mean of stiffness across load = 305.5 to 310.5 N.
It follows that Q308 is 204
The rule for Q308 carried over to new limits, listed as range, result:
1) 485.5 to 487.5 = 266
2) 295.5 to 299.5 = 108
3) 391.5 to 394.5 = 198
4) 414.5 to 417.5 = 207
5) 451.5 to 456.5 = 223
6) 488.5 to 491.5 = 262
